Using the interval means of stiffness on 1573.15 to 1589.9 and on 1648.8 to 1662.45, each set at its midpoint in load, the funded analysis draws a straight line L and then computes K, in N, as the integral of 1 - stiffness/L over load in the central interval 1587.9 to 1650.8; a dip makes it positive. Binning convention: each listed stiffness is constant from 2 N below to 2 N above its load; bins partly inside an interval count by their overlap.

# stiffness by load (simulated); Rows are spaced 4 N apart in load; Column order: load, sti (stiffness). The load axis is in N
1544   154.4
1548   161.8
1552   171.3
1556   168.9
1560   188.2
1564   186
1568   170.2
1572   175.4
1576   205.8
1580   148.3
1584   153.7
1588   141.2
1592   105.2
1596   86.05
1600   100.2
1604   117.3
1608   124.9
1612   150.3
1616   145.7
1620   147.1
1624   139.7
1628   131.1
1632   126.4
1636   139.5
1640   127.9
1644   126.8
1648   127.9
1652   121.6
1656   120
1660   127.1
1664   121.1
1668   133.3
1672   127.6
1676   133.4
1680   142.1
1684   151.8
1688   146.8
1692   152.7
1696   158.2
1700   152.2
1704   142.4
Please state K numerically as 6.54 N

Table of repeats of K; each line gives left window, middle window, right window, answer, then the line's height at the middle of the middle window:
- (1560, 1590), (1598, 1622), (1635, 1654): 2.8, 149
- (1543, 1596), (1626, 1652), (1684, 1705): 4.4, 155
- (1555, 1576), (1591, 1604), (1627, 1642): 4.8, 158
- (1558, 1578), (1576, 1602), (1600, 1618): 4.9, 157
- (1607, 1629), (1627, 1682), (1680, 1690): 6.0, 145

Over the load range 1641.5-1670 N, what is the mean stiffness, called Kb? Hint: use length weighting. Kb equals 125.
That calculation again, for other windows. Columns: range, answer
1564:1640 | 140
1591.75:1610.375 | 108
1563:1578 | 184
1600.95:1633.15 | 134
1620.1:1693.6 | 133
